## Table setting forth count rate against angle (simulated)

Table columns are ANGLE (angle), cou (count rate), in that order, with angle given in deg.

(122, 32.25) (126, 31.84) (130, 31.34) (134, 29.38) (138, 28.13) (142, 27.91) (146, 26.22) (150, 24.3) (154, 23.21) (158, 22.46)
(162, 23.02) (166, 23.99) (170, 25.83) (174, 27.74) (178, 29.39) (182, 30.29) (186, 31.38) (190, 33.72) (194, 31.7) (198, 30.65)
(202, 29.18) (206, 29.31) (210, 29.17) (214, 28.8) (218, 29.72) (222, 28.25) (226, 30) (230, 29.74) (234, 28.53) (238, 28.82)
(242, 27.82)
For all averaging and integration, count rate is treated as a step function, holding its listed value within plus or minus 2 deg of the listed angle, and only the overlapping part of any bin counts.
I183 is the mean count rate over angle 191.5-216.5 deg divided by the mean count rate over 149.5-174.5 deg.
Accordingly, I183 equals 1.24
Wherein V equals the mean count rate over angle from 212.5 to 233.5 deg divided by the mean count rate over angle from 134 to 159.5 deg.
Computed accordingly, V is 1.14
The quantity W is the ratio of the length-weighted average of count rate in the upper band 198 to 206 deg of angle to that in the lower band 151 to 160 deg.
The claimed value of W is 1.29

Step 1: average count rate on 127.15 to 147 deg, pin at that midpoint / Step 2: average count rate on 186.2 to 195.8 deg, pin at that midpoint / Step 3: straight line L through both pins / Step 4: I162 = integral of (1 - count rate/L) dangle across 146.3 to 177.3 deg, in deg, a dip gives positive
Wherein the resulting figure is 5.95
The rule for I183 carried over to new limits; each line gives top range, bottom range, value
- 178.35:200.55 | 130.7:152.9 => 1.15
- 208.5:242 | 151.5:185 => 1.12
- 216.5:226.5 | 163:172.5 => 1.17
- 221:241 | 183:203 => 0.93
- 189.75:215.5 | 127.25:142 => 1.02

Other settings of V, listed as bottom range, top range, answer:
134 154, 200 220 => 1.10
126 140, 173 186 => 0.99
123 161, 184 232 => 1.11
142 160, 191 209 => 1.24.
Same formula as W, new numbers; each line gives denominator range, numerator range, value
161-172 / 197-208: 1.21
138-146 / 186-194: 1.18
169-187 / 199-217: 1.01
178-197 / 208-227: 0.93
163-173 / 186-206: 1.24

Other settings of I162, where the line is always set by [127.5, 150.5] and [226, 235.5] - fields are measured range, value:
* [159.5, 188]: 1.3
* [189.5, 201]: -1.1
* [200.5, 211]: -0.1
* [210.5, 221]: 0.0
